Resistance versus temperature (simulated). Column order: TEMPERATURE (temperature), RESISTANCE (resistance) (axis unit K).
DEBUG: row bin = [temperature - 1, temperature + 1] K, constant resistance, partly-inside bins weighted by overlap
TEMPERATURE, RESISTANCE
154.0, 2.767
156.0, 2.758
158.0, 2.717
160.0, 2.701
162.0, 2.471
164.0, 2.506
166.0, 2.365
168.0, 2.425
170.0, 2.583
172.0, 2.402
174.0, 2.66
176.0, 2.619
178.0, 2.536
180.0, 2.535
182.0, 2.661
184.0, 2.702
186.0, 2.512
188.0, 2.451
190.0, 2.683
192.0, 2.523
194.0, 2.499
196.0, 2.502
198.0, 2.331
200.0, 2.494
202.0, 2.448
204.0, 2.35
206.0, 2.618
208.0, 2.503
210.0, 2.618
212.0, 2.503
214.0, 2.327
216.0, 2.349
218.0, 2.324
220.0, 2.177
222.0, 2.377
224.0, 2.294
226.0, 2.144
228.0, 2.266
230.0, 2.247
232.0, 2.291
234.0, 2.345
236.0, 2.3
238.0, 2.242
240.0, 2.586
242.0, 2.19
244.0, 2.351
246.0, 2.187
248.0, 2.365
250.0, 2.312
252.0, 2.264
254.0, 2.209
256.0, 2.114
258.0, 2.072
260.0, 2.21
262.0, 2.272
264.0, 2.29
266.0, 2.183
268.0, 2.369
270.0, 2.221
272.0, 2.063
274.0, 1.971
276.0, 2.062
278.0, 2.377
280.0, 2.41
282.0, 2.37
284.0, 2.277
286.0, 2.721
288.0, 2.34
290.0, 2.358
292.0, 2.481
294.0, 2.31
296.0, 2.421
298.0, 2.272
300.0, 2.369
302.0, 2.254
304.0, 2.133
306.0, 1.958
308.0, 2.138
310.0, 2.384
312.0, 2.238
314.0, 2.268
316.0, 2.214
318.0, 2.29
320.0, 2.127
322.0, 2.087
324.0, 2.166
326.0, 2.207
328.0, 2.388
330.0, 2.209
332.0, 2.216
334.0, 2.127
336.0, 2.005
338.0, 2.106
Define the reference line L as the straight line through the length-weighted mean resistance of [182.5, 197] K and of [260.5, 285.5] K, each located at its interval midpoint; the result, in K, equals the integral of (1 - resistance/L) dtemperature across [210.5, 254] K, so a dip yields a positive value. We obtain 1.6 K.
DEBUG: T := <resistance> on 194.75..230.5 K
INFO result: 2.38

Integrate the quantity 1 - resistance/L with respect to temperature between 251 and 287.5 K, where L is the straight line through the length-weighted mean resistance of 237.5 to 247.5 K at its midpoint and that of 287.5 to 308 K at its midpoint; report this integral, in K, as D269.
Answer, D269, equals 0.8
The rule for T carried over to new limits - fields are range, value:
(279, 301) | 2.39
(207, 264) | 2.3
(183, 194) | 2.57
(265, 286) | 2.25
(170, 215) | 2.52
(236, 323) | 2.26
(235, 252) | 2.31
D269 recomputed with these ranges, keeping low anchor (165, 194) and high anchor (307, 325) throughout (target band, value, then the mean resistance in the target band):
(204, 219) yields 0.07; 2.46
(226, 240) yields 0.70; 2.29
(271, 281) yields 0.58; 2.18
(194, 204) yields 0.23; 2.44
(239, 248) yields 0.21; 2.33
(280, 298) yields -0.98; 2.4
